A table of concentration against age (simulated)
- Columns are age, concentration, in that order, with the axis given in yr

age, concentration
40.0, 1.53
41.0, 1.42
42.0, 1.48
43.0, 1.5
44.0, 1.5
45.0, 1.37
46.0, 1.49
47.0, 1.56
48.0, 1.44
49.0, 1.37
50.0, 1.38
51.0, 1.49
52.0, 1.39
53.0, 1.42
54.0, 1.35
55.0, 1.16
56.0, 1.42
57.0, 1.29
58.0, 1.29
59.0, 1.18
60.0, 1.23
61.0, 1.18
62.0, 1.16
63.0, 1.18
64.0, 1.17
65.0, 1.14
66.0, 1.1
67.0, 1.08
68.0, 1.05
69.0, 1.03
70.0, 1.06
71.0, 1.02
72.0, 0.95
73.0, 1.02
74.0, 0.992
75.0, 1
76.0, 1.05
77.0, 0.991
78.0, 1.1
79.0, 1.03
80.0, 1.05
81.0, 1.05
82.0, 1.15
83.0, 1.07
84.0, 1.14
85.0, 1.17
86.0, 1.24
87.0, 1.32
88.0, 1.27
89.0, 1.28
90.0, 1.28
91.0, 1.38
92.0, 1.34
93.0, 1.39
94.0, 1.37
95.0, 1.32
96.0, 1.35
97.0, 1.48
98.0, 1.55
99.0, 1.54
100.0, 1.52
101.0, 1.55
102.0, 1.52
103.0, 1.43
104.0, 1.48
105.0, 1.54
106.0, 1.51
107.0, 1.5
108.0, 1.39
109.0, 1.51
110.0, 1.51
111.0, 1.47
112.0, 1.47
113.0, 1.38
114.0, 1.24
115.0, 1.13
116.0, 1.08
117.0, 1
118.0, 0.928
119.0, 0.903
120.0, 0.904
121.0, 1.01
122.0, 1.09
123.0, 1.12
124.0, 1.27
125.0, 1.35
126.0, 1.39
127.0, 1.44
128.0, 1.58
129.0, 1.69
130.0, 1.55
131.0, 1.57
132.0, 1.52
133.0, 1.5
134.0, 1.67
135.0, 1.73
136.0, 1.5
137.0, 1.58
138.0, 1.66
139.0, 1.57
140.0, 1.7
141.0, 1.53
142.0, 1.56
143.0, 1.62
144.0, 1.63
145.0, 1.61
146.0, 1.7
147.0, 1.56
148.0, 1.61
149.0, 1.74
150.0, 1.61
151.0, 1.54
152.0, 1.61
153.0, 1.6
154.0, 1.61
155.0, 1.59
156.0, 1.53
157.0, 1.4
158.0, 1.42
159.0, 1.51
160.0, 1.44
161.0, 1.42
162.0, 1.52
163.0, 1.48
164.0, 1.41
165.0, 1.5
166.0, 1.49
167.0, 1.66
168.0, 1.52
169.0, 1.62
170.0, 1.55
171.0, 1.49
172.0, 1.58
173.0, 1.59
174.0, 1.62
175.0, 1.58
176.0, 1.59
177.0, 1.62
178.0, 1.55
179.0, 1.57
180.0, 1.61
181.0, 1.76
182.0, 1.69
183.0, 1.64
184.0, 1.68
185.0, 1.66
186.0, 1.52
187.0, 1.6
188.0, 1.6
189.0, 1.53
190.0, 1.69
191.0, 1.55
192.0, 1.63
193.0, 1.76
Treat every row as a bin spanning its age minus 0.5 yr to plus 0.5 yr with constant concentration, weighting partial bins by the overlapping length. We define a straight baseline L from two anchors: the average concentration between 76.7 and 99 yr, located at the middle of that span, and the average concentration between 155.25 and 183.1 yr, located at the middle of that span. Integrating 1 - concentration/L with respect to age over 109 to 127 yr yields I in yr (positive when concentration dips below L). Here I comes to 2.0 yr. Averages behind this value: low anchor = 1.25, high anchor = 1.55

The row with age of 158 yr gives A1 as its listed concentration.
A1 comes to 1.42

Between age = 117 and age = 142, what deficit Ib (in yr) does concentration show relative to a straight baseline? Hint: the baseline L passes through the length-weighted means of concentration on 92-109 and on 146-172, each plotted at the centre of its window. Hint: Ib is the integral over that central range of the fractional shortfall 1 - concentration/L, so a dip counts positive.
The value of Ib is 1.7 yr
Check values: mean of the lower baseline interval 1.46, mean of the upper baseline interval 1.54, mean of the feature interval 1.4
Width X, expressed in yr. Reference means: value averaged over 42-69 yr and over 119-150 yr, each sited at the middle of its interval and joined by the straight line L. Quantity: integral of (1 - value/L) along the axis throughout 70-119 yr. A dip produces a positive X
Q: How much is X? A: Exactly 4.59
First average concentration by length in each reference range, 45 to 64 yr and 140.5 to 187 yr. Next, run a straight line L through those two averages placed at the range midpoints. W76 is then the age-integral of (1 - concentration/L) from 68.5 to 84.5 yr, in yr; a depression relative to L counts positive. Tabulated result 3.9 yr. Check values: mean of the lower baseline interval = 1.33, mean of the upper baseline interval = 1.57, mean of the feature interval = 1.04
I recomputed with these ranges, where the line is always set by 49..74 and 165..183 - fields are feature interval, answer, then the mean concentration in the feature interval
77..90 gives 1.2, 1.15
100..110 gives -1.1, 1.49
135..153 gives -1.5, 1.61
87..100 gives -0.7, 1.38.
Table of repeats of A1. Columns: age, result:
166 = 1.49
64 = 1.17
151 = 1.54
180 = 1.61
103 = 1.43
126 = 1.39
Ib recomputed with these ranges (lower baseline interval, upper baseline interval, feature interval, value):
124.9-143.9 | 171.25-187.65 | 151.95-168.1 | 0.9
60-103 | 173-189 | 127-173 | -2.5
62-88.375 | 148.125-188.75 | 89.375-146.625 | -5.0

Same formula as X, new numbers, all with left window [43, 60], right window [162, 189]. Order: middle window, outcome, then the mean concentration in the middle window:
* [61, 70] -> 1.9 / 1.11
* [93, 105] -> -0.1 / 1.46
